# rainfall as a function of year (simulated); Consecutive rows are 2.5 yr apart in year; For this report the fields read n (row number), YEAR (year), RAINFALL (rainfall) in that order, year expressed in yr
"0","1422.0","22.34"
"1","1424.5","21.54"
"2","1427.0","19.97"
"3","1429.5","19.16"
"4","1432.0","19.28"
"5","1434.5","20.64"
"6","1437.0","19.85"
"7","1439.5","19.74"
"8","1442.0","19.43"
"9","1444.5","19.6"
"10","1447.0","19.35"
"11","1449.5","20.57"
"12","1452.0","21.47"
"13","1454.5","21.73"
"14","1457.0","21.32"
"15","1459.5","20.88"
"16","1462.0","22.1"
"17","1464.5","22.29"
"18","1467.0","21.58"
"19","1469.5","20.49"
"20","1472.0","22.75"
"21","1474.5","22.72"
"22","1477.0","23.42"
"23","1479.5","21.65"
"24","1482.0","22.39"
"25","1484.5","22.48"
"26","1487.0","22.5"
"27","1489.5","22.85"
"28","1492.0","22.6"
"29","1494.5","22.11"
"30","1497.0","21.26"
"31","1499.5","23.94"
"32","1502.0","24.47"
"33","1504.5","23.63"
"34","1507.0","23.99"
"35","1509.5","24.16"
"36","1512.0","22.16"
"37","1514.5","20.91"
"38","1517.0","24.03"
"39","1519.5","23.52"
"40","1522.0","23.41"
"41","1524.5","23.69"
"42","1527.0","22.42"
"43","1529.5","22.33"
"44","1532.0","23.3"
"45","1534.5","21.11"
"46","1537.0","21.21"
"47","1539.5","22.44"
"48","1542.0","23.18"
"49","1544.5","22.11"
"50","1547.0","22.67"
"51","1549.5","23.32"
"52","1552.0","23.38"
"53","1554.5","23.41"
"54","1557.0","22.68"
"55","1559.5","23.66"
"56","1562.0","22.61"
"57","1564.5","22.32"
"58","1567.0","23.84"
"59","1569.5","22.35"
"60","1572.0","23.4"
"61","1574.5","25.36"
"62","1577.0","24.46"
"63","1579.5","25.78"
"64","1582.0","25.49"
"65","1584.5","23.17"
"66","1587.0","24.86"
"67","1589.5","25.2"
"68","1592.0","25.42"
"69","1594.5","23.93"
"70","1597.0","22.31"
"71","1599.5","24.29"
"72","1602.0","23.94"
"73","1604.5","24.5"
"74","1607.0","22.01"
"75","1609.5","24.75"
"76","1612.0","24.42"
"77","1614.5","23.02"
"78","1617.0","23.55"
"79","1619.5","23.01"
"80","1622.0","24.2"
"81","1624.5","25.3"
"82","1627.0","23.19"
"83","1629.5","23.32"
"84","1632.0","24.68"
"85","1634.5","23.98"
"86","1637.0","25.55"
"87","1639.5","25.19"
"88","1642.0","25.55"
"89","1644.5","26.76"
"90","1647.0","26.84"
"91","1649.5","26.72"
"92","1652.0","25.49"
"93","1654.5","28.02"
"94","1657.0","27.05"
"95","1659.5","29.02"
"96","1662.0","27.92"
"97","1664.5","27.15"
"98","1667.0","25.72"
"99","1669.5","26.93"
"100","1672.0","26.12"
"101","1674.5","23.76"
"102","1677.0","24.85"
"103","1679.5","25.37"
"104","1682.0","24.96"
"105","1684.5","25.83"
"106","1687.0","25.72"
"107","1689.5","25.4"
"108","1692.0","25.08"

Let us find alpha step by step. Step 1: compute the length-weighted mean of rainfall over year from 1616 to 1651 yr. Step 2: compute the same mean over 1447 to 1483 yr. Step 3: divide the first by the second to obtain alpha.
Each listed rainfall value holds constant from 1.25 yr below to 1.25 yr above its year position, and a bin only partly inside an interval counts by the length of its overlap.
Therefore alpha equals 1.1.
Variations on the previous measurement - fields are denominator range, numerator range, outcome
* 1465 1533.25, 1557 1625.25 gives 1.05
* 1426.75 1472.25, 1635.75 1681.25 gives 1.28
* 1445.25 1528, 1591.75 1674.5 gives 1.12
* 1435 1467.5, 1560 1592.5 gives 1.16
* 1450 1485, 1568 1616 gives 1.10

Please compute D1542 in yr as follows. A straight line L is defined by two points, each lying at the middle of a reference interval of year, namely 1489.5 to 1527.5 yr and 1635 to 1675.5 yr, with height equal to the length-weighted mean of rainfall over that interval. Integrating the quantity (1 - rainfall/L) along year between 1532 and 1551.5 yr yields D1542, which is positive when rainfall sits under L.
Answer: 1.19 yr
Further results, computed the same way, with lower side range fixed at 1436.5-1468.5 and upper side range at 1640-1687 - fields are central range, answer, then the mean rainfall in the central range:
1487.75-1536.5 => -1.3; 22.9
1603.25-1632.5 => 1.5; 23.8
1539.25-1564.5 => 0.5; 22.9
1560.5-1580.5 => 0.1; 23.7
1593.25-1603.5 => 0.4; 23.6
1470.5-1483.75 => -0.7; 22.5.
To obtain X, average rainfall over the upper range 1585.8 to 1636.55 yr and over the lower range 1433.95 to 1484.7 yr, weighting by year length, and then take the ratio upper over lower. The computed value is 1.13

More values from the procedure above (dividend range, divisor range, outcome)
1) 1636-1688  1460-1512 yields 1.16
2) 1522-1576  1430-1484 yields 1.09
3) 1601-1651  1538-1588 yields 1.04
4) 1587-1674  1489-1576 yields 1.09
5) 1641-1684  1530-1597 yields 1.12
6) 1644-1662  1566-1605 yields 1.12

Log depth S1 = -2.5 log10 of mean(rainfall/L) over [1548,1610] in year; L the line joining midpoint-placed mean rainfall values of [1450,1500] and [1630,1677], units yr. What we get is 0.03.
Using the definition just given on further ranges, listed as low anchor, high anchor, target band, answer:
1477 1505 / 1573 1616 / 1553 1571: 0.037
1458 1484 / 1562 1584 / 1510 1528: 0.001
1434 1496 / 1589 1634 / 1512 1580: -0.009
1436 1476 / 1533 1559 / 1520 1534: -0.034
